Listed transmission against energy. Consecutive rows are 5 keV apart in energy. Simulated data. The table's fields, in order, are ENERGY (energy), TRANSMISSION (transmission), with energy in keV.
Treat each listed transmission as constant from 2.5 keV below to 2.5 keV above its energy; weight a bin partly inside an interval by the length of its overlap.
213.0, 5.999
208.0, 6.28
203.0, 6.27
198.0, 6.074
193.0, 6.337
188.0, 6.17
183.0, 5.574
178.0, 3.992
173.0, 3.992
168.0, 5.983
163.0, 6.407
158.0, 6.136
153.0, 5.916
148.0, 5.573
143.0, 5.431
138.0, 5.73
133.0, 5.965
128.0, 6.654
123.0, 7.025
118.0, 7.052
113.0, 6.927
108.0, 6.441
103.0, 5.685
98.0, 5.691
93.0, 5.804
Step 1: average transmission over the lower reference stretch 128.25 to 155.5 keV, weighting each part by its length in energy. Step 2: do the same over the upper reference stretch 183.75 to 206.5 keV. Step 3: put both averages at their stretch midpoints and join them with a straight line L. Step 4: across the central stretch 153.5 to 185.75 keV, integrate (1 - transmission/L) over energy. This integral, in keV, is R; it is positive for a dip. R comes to 3.2 keV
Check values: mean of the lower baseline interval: 5.8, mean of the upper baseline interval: 6.17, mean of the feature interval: 5.39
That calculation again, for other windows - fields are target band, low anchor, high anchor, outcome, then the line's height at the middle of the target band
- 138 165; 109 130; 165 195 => 0.83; 6.07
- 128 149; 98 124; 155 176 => 0.89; 6.05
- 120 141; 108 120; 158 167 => 1.04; 6.66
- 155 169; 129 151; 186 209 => -0.61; 5.93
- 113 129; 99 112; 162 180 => -2.94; 5.86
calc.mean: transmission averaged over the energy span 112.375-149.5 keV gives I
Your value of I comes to 6.28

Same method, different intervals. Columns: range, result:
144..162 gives 5.88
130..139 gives 5.91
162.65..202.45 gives 5.56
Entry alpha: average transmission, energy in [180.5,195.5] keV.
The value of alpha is 6.03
